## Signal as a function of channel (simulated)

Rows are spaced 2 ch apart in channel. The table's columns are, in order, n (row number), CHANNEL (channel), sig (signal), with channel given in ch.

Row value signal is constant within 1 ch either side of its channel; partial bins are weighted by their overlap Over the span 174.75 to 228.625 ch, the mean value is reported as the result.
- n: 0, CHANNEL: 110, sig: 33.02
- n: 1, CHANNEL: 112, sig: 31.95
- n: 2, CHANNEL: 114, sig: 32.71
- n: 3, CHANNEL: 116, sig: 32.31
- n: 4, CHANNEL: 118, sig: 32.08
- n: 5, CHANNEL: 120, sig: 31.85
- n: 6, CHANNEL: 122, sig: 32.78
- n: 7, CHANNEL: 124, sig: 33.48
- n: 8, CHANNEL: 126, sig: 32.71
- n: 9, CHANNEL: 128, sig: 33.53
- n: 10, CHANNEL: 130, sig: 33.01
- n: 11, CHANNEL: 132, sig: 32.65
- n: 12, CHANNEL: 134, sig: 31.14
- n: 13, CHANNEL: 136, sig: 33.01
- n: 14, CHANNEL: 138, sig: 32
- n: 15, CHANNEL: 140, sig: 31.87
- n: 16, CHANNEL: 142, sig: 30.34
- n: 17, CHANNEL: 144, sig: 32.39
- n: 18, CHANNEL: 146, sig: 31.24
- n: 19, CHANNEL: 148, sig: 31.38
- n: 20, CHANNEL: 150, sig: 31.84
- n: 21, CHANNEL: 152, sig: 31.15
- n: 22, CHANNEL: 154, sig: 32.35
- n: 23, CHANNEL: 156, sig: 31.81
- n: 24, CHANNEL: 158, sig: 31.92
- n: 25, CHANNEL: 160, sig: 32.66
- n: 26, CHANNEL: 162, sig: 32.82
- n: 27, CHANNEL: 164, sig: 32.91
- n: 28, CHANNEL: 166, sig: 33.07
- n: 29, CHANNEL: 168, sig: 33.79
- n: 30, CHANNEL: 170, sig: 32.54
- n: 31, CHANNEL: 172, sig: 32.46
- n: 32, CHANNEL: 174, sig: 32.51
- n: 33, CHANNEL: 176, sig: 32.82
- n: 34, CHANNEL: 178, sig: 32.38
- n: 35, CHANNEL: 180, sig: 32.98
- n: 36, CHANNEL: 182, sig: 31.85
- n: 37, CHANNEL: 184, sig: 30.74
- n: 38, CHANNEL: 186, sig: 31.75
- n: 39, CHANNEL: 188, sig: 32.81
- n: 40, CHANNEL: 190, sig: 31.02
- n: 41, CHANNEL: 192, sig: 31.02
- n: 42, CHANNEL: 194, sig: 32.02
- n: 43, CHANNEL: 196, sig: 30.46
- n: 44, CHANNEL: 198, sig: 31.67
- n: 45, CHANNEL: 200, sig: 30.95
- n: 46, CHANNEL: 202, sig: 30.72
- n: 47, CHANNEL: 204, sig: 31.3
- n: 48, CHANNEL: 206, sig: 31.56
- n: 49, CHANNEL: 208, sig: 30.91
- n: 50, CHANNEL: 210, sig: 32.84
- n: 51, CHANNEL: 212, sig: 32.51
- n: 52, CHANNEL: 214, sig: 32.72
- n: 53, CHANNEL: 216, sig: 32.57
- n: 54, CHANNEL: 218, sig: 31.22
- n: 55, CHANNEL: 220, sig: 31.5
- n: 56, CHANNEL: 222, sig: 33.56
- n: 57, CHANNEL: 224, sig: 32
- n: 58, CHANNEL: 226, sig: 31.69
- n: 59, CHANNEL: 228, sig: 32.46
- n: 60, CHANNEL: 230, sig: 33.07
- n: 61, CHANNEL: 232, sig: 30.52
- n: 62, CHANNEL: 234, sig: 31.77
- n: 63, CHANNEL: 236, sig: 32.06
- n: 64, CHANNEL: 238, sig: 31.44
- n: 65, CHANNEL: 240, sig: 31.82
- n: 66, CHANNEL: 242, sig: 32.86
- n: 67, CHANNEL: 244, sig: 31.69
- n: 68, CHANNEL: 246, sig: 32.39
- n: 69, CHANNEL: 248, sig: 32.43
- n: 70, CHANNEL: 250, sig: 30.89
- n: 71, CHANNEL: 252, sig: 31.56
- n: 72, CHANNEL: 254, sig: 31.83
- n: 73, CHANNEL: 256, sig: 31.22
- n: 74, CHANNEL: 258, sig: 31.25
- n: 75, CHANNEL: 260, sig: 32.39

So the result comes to 31.9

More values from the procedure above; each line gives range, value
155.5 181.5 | 32.7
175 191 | 32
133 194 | 32.1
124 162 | 32.1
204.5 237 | 32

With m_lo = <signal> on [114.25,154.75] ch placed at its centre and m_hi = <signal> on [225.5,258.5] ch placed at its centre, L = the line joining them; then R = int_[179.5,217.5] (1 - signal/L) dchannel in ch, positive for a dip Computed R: 0.3 ch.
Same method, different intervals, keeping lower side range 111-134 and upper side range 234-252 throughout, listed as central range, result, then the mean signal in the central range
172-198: 0.3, 31.9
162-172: -0.2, 33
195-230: 0.3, 31.8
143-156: 0.3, 31.7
